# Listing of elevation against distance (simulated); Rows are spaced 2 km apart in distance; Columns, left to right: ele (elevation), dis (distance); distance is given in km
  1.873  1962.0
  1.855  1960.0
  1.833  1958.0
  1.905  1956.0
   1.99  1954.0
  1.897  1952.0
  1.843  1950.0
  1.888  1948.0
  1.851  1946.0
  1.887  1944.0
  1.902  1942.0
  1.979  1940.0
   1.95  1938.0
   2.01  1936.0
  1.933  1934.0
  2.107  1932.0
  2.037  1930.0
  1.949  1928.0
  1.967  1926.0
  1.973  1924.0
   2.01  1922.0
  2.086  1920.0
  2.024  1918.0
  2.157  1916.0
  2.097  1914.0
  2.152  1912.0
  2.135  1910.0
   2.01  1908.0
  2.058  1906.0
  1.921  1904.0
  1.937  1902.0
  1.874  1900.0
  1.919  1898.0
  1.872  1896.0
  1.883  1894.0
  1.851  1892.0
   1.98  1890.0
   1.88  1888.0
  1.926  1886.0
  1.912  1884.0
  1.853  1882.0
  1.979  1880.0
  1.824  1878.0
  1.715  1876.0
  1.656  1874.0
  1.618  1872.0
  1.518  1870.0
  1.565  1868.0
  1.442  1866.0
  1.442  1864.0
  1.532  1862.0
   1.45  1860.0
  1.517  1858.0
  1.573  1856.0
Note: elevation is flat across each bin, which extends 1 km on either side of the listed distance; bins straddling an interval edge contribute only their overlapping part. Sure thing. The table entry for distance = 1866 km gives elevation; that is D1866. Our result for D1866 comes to 1.442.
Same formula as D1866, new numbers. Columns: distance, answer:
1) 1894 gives 1.883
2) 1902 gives 1.937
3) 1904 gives 1.921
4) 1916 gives 2.157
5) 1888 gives 1.88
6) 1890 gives 1.98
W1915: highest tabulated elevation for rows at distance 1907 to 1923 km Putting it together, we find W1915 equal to 2.157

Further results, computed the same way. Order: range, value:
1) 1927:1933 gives 2.107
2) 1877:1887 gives 1.979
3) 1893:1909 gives 2.058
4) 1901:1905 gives 1.937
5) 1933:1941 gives 2.01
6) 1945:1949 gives 1.888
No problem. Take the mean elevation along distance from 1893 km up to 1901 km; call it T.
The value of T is 1.89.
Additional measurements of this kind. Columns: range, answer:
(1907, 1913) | 2.1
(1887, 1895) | 1.9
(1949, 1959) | 1.89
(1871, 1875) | 1.64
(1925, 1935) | 2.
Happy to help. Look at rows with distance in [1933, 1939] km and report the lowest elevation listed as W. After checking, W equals 1.933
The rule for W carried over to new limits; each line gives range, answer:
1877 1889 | 1.824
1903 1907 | 1.921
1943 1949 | 1.851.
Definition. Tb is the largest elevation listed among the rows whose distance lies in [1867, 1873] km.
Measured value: 1.618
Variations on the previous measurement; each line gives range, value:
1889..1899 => 1.98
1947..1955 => 1.99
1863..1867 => 1.442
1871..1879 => 1.824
